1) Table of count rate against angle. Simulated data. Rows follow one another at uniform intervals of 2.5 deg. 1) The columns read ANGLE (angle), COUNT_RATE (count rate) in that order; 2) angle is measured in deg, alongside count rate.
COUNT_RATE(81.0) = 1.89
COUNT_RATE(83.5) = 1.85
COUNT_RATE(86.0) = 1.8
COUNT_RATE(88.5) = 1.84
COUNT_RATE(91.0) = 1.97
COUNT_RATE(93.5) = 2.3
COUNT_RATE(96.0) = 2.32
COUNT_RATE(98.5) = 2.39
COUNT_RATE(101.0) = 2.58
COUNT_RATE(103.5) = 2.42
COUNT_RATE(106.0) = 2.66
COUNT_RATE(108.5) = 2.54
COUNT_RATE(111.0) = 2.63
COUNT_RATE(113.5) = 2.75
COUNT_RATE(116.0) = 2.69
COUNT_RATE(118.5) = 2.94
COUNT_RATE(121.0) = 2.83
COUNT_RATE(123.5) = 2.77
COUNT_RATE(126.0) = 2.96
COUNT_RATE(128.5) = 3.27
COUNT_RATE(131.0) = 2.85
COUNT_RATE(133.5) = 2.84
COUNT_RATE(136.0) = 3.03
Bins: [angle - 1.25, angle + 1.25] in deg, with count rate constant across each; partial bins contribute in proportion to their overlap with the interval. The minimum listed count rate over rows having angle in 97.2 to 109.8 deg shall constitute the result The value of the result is 2.39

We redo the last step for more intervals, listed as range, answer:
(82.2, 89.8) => 1.8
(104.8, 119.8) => 2.54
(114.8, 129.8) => 2.69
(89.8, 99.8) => 1.97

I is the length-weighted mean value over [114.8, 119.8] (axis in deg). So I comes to 2.82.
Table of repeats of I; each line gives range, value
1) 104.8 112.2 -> 2.61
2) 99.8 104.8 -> 2.5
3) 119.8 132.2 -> 2.94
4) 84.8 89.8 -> 1.82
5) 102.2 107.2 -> 2.54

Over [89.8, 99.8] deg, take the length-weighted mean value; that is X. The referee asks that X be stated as 2.25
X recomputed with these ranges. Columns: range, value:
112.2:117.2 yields 2.72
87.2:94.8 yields 2.04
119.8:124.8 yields 2.8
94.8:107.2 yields 2.47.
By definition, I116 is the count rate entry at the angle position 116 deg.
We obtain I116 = 2.69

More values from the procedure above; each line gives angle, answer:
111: 2.63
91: 1.97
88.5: 1.84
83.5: 1.85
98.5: 2.39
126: 2.96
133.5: 2.84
